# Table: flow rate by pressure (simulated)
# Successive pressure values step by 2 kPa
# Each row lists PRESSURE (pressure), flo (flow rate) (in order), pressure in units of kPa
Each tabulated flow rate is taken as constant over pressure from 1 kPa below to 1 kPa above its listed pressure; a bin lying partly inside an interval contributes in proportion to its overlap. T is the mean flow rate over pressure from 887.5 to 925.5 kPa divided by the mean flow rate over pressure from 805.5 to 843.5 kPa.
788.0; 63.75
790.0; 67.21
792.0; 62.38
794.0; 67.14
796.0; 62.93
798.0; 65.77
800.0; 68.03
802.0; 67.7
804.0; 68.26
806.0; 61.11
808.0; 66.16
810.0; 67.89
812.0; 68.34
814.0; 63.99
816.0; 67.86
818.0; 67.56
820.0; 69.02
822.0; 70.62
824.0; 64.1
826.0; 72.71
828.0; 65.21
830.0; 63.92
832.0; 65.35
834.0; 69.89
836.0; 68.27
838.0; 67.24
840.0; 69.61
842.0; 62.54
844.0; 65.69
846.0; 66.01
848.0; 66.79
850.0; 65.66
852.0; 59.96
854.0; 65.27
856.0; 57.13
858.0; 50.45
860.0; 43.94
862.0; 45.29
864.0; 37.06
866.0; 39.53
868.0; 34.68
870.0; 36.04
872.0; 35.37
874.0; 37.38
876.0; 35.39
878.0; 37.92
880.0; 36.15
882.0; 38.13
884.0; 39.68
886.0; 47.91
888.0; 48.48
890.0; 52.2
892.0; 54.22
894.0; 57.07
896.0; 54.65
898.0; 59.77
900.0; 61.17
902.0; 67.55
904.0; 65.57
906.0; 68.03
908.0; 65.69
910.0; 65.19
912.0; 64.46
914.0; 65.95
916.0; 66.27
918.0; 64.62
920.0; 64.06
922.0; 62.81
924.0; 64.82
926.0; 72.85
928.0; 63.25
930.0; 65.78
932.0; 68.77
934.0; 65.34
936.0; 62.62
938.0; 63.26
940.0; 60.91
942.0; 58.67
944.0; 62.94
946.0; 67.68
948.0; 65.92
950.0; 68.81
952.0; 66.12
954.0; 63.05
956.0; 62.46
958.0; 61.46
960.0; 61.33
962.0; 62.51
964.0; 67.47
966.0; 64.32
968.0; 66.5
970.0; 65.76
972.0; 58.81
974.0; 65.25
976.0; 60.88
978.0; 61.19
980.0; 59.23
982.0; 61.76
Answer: 0.93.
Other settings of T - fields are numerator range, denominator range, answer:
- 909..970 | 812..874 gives 1.10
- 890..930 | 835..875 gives 1.18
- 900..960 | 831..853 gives 0.98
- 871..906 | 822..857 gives 0.75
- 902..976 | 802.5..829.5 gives 0.96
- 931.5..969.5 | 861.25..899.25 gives 1.47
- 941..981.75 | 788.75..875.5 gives 1.05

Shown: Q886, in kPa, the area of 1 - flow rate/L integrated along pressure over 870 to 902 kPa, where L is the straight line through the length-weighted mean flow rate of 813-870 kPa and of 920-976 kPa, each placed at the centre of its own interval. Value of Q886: 8.0 kPa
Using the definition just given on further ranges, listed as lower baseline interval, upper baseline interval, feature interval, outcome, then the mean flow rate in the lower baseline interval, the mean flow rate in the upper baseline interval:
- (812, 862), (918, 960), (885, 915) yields 2.1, 64.2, 64.5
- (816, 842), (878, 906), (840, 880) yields 7.2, 67.6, 52.5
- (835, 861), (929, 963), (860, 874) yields 5.4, 62.2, 64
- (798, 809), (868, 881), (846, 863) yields -4.7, 66.2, 36.2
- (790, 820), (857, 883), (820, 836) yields -3.1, 66.2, 39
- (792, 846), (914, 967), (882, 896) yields 3.4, 66.7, 64.6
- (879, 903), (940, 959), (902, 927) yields -4.2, 51.4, 64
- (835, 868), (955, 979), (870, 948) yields 3.8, 57.4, 63.2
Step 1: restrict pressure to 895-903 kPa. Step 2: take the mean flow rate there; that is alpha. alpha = 60.8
